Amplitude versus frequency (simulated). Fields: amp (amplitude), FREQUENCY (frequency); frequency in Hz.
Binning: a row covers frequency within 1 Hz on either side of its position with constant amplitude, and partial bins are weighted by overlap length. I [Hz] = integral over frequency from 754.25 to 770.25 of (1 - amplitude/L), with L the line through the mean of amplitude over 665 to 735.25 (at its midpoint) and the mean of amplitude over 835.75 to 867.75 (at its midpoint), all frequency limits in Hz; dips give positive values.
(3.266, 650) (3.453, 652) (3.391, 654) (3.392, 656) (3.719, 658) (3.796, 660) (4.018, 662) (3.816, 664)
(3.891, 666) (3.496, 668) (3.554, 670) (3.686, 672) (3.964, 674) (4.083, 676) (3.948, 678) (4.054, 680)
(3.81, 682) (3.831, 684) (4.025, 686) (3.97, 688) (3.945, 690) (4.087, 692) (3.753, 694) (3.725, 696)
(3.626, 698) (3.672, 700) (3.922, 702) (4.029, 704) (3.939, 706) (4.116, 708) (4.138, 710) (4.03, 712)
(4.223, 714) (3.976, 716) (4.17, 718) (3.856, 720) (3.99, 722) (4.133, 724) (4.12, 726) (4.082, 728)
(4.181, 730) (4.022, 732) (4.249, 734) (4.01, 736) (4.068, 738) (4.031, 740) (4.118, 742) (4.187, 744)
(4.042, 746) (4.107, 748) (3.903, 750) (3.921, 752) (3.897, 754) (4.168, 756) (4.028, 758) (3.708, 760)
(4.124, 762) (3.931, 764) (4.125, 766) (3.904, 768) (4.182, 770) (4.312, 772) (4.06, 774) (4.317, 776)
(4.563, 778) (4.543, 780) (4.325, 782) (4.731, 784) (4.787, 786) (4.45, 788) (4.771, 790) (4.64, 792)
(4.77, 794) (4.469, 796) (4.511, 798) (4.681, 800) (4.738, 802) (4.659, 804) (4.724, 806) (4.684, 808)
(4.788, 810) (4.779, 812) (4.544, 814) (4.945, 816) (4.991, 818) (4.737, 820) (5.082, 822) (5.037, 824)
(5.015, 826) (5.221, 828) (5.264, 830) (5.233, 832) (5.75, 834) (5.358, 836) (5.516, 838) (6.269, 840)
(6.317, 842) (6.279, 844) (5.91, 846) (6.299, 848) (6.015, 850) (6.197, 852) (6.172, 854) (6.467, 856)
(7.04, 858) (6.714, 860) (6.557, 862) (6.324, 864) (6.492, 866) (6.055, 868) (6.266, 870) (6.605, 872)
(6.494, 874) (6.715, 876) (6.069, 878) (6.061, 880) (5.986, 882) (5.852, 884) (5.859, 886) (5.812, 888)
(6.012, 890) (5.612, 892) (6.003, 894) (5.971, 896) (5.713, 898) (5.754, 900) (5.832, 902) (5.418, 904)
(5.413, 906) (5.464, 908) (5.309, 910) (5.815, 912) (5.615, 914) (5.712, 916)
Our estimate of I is 2.91 Hz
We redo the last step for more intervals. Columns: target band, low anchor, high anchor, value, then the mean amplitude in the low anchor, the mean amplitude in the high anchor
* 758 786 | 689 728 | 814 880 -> 3.63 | 3.97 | 5.9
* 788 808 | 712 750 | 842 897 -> 1.80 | 4.08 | 6.22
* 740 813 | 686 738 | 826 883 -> 8.97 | 4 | 6.11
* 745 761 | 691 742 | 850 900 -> 1.91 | 4.01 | 6.2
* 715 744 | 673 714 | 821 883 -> 2.21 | 3.94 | 6.03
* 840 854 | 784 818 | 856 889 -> -1.09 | 4.69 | 6.31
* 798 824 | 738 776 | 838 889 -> 1.96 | 4.05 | 6.26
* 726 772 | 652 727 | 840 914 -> 5.23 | 3.88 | 6.08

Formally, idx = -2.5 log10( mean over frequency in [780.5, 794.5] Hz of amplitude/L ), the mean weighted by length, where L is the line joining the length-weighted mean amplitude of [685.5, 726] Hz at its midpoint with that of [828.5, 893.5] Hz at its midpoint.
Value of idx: 0.10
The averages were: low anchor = 3.97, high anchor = 6.1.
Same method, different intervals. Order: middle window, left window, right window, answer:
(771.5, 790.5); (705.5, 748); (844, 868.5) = 0.13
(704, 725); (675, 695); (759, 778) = -0.01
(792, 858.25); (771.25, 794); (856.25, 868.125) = 0.06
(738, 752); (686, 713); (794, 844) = 0.08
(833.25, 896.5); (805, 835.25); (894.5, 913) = -0.16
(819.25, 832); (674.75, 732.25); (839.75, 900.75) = 0.11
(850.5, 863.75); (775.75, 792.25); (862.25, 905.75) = -0.15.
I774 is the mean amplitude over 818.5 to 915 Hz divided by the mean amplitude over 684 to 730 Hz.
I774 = 1.5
